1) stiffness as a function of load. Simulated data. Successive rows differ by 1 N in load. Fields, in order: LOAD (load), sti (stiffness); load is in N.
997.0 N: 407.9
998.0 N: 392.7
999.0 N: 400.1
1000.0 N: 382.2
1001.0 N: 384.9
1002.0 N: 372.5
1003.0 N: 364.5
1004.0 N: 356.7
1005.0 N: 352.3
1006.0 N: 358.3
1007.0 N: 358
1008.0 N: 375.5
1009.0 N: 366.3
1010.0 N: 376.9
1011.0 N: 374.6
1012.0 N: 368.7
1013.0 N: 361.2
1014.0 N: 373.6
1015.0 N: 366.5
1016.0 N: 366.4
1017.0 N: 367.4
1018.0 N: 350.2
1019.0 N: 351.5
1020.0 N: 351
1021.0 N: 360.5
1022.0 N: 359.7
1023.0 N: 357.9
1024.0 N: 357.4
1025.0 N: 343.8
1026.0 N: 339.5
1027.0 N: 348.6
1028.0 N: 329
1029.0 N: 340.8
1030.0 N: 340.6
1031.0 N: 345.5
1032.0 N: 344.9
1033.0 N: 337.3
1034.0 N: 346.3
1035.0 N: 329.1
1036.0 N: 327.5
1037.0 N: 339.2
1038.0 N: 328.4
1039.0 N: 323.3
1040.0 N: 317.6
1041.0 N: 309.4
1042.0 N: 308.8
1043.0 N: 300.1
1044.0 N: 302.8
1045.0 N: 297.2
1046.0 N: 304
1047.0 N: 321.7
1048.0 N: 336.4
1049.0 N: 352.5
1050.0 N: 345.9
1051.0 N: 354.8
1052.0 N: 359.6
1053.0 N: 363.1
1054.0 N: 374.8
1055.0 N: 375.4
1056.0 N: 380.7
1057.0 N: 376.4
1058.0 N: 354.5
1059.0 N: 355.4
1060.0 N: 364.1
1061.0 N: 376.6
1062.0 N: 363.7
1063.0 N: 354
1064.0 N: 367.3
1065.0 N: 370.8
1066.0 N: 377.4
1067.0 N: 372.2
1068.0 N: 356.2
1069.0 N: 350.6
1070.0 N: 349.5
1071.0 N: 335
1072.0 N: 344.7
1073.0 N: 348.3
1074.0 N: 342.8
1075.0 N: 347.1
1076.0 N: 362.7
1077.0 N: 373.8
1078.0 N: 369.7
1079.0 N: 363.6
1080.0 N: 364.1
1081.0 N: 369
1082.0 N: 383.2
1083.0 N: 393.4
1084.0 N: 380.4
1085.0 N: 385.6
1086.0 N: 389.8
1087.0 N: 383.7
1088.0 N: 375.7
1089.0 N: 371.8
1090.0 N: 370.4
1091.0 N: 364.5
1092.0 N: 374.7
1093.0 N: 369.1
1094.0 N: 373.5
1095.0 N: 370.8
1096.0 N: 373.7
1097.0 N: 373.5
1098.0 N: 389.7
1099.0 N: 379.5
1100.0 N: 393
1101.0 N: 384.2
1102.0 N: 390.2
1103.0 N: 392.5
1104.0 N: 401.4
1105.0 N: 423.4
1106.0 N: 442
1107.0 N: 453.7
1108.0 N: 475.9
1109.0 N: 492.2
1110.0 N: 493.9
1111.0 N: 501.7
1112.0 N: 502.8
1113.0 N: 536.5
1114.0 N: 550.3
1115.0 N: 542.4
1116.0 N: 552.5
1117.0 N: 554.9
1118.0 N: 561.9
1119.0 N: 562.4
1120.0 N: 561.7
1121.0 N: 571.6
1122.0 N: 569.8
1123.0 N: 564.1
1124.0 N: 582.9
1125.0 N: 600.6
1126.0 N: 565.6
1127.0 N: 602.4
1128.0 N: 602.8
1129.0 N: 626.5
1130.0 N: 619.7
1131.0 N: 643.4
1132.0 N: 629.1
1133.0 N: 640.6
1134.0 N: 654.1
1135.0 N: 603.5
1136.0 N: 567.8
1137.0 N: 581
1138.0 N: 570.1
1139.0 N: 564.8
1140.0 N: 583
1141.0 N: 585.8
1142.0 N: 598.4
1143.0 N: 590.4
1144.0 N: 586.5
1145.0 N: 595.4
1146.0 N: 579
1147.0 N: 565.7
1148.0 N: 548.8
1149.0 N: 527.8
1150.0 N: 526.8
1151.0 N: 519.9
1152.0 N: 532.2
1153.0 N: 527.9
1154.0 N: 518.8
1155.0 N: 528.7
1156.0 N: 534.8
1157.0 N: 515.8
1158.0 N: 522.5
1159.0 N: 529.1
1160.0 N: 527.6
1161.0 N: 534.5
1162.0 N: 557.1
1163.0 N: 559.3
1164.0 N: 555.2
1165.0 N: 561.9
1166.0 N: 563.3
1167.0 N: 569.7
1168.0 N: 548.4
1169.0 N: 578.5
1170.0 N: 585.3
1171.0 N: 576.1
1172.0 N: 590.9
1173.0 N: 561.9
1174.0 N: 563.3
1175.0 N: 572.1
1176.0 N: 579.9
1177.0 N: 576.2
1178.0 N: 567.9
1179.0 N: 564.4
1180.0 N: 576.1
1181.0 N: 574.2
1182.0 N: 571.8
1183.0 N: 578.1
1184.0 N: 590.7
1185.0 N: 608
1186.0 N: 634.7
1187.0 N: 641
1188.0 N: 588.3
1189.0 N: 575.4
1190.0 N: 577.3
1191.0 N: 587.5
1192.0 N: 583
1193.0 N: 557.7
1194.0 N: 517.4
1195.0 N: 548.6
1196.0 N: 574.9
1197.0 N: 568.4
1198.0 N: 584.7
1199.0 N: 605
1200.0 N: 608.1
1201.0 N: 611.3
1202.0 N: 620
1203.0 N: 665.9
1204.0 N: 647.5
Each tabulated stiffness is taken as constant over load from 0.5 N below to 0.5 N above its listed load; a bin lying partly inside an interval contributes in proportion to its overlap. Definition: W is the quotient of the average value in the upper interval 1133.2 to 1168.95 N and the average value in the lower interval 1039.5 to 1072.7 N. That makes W 1.61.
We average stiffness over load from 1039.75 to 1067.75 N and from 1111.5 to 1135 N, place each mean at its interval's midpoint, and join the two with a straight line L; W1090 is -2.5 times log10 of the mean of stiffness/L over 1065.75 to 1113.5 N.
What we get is 0.19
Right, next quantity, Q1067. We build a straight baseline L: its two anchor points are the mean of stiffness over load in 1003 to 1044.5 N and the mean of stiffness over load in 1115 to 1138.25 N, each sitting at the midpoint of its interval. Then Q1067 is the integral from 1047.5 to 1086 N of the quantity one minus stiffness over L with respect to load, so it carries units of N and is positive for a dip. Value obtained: 7.2 N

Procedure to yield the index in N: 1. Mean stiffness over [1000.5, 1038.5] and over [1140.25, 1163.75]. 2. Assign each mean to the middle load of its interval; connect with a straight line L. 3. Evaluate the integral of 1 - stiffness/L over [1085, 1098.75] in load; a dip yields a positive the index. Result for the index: 2.5 N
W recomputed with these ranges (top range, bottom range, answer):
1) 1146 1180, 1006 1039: 1.57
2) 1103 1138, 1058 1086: 1.52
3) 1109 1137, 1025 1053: 1.73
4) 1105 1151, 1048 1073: 1.56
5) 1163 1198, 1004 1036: 1.62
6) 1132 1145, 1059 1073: 1.66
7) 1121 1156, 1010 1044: 1.68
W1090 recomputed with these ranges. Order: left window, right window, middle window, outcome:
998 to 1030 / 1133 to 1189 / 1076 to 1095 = 0.23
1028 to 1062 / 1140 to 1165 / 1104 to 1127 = -0.11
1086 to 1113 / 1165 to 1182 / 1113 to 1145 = -0.23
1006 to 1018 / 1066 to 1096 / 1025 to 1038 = 0.09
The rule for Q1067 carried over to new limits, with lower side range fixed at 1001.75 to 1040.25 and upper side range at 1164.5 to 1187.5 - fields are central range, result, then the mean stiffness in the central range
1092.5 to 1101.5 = 1.65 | 379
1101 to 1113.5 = 0.61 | 456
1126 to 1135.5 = -2.00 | 622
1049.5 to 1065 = 1.56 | 365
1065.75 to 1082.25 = 2.73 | 359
